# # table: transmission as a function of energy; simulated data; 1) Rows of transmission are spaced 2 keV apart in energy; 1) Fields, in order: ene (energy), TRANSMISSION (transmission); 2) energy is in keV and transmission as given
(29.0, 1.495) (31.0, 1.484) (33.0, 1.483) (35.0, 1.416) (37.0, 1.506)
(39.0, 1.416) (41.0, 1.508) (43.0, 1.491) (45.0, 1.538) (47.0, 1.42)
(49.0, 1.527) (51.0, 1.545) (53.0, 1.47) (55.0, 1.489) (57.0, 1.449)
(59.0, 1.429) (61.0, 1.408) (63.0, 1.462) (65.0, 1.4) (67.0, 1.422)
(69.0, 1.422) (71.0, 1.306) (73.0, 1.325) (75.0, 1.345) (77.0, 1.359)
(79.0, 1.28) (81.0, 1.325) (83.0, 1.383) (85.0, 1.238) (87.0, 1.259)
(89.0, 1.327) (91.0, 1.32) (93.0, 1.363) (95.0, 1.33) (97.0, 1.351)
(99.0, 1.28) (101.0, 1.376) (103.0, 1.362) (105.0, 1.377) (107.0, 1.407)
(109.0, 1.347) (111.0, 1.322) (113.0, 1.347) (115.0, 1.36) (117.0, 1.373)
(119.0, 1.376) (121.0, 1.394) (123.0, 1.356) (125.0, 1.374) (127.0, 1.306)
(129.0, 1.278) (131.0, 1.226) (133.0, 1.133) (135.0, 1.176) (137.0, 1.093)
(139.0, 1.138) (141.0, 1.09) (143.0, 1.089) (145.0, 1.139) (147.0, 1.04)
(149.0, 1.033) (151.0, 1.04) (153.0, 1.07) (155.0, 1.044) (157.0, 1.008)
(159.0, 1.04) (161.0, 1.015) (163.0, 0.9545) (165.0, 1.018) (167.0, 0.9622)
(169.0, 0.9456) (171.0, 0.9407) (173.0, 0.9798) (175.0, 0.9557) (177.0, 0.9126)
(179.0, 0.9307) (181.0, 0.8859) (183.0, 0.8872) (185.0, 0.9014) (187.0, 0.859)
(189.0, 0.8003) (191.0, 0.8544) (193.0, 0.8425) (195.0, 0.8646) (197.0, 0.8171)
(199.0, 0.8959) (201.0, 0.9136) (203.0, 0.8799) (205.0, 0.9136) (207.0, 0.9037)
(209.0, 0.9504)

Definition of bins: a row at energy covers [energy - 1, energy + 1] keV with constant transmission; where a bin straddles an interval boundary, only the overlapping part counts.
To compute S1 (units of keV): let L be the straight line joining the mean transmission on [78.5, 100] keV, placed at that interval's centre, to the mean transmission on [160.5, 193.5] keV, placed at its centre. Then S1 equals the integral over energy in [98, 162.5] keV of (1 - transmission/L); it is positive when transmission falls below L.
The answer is -4.8 keV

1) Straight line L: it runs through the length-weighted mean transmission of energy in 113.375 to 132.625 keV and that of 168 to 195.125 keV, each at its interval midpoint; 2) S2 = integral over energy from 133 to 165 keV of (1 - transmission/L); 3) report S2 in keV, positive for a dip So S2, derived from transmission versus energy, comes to 2.0 keV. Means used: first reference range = 1.33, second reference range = 0.898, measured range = 1.07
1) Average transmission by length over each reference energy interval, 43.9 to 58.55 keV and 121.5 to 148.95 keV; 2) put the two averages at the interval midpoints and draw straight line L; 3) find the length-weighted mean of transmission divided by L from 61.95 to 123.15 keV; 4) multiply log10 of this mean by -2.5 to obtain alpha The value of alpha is -0.012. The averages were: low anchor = 1.49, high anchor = 1.19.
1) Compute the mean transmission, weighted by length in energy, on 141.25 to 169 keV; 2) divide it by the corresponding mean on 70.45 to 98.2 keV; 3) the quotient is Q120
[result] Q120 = 0.78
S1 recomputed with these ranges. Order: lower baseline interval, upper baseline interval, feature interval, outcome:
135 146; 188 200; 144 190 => 0.5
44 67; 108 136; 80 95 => 0.8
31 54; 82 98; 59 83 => 0.3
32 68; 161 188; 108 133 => -3.5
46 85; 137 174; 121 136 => -1.7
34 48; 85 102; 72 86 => 0.4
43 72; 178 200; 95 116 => -1.9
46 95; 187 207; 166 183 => 0.4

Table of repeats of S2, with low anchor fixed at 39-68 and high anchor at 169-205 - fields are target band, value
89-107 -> -1.03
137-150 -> -0.11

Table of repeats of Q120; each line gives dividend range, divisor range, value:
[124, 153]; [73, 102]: 0.87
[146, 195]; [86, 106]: 0.71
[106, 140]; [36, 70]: 0.88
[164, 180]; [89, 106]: 0.71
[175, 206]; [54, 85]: 0.64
